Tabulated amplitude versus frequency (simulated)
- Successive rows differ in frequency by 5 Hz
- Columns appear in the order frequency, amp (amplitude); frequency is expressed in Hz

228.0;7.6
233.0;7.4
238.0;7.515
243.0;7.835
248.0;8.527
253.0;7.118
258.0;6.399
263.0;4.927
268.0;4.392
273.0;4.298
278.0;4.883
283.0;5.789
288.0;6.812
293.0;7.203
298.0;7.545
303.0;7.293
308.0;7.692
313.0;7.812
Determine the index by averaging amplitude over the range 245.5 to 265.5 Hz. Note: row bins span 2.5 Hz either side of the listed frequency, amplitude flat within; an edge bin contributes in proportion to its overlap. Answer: 6.74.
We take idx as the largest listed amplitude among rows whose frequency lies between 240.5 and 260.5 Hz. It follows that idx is 8.527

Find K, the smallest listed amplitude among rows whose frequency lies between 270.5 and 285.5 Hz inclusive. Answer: 4.298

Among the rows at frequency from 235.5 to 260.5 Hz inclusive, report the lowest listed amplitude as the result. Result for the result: 6.399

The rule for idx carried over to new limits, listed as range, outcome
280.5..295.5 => 7.203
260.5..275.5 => 4.927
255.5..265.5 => 6.399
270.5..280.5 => 4.883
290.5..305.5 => 7.545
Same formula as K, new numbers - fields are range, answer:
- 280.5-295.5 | 5.789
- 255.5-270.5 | 4.392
